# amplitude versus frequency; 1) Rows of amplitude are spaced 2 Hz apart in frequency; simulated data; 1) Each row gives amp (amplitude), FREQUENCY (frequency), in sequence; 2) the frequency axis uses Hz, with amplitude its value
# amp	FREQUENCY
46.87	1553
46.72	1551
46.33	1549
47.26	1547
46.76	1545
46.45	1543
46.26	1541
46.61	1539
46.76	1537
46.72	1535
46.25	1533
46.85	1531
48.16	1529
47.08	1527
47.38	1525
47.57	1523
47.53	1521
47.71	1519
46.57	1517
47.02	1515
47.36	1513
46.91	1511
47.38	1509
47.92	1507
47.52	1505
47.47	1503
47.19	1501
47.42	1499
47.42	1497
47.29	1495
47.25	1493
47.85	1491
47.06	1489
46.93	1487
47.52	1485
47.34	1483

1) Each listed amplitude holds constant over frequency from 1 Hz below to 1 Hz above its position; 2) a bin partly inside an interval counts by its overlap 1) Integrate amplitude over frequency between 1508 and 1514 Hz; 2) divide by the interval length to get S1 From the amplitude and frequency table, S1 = 47.2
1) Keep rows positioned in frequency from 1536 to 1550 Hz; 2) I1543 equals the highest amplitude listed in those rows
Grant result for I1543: 47.26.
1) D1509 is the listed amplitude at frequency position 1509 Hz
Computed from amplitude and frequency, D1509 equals 47.38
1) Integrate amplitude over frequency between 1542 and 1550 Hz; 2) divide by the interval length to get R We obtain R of 46.7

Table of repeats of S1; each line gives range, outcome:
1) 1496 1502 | 47.3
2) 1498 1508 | 47.5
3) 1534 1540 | 46.7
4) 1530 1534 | 46.5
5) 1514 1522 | 47.2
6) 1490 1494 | 47.5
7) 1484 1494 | 47.3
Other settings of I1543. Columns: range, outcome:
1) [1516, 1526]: 47.71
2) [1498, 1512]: 47.92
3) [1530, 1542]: 46.85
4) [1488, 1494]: 47.85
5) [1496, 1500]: 47.42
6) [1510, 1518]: 47.36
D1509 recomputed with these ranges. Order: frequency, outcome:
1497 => 47.42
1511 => 46.91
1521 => 47.53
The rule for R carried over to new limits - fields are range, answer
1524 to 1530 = 47.5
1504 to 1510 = 47.6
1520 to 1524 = 47.5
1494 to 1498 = 47.4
